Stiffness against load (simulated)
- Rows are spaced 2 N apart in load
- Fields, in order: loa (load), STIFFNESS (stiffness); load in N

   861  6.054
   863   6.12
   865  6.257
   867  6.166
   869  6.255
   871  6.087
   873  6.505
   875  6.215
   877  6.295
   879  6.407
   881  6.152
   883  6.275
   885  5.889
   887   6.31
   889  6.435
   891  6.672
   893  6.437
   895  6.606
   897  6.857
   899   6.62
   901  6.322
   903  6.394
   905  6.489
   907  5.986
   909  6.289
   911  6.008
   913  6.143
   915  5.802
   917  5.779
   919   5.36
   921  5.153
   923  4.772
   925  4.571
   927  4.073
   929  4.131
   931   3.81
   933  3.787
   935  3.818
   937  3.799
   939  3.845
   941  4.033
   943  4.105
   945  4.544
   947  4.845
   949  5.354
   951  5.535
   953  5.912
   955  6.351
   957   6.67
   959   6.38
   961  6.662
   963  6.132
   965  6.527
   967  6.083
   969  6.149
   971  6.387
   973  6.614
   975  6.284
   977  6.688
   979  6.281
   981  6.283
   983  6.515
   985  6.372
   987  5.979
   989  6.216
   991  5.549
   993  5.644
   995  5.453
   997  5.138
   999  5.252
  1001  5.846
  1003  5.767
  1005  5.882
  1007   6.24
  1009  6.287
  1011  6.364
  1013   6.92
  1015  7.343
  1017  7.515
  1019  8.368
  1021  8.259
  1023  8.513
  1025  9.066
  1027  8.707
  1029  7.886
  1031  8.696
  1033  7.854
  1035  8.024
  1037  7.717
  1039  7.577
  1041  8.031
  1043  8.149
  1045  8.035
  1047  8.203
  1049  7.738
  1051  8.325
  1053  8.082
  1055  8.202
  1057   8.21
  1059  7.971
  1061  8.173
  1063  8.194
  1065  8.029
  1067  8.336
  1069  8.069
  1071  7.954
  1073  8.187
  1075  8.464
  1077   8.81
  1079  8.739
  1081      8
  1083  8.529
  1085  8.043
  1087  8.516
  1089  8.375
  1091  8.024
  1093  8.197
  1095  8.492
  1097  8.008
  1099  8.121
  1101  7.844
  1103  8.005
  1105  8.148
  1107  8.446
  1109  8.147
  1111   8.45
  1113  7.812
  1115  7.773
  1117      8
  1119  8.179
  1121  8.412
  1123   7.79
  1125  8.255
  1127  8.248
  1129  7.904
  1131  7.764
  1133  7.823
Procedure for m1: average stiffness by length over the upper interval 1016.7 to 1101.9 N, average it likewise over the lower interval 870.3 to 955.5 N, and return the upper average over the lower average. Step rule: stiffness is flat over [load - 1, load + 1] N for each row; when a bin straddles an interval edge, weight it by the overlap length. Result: 1.5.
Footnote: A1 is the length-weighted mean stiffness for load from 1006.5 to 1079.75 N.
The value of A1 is 7.99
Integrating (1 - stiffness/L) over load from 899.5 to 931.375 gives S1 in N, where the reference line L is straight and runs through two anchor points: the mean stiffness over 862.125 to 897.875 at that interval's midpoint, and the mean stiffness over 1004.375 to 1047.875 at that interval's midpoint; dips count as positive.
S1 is 5.6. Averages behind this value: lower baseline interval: 6.33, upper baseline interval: 7.73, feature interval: 5.49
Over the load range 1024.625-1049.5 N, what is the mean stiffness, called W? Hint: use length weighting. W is 8.11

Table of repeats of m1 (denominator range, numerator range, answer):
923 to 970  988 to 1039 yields 1.37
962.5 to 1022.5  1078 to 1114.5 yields 1.29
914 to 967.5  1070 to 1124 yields 1.61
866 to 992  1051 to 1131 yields 1.41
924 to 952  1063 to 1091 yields 1.93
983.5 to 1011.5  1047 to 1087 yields 1.40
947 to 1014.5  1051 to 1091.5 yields 1.35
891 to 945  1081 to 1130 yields 1.54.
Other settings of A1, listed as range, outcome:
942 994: 6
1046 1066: 8.11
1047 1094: 8.22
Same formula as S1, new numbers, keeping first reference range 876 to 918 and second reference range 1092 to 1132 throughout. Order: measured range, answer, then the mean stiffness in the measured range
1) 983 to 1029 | 3.4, 6.69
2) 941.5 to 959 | 3.4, 5.43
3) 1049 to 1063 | -0.9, 8.13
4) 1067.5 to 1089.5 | -1.5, 8.33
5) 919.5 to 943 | 8.5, 4.19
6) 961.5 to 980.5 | 1.5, 6.36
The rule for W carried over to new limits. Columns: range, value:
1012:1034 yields 8.1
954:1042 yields 6.78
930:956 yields 4.6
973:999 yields 6.03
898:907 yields 6.4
